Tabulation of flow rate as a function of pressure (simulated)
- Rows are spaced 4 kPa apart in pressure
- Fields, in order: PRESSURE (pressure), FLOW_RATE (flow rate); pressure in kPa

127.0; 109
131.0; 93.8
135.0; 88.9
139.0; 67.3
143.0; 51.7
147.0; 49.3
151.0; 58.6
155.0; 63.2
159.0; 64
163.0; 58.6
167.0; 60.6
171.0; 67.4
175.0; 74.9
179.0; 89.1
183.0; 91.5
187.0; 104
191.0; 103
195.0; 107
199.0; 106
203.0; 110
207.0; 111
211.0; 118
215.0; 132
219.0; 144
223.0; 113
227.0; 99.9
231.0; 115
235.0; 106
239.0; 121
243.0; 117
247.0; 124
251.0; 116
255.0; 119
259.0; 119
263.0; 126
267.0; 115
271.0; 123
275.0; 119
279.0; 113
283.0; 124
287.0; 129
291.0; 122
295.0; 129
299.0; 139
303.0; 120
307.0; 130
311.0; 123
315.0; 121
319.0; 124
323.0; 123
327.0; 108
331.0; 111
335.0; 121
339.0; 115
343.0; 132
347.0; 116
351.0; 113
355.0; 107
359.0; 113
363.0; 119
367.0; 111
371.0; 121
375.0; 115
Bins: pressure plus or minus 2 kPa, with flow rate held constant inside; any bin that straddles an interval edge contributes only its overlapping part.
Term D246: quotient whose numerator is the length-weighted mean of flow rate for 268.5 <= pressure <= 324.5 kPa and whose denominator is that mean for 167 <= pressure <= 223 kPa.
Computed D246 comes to 1.20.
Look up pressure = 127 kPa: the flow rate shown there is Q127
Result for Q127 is 109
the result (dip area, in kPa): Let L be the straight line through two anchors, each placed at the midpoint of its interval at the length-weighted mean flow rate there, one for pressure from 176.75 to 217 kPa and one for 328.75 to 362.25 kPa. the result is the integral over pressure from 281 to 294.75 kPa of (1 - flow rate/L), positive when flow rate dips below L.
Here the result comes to -1.6 kPa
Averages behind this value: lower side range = 107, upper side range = 116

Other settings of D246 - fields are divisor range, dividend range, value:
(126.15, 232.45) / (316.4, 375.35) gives 1.29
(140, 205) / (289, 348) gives 1.56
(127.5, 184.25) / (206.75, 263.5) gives 1.68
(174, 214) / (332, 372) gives 1.13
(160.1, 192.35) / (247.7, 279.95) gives 1.49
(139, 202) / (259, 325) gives 1.61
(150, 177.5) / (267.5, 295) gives 1.89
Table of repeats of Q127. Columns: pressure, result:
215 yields 132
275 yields 119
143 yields 51.7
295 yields 129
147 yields 49.3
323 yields 123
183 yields 91.5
